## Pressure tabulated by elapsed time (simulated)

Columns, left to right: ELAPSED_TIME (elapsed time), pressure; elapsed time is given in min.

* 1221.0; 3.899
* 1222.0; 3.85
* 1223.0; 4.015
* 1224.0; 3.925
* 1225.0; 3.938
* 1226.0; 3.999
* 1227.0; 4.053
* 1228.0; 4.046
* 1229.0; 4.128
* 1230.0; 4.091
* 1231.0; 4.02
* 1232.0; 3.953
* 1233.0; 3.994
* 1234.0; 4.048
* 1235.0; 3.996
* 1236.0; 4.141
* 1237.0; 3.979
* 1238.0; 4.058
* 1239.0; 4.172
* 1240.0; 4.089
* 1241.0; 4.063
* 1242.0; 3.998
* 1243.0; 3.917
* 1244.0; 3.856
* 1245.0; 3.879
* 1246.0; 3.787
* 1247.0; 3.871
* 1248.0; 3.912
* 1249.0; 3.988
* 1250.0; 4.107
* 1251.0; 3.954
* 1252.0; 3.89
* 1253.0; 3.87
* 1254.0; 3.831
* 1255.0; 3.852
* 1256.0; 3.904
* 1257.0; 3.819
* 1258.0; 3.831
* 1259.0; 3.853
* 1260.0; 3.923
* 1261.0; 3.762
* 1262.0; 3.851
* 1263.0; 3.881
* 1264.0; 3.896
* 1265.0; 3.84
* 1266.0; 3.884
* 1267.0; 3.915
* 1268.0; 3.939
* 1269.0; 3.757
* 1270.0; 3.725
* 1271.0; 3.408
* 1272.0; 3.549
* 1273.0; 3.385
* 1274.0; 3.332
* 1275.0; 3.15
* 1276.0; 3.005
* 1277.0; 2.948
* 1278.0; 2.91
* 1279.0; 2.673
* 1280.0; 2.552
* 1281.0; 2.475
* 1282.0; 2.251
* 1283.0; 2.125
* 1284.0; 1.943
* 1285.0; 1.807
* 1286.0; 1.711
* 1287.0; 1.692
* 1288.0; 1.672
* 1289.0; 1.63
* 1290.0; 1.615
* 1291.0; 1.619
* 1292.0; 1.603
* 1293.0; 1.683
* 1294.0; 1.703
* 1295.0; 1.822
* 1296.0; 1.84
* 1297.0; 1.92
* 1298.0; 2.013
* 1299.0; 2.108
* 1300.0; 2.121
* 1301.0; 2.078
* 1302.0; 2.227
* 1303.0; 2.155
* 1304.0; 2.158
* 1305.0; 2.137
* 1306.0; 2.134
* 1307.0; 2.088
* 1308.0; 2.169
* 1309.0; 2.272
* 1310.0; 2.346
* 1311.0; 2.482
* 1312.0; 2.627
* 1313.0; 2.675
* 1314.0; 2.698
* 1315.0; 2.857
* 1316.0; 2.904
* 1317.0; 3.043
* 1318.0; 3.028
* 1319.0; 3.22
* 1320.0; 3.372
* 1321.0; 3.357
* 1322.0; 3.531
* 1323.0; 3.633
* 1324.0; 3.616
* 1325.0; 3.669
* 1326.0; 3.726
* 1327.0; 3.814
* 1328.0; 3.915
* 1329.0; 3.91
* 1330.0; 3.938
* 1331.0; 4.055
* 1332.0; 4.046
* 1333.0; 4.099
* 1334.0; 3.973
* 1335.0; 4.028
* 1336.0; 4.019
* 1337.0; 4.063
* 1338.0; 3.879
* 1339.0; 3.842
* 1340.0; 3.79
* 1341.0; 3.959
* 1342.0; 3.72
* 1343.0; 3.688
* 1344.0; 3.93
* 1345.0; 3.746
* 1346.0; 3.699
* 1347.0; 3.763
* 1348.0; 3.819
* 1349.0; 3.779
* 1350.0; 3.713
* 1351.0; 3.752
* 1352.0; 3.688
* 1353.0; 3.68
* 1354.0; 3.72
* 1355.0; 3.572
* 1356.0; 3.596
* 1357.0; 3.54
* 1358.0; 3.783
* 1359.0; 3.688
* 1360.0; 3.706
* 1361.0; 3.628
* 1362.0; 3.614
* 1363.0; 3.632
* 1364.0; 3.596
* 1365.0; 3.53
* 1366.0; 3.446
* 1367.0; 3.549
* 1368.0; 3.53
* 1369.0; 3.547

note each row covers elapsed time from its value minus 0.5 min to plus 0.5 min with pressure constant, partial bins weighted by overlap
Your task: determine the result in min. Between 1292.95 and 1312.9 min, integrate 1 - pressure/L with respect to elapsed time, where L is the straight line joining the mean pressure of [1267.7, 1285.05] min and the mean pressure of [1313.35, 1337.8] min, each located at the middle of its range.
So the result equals 7.15 min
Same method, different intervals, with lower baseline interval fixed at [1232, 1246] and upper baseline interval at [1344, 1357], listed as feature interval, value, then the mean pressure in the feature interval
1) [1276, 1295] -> 8.96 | 2.05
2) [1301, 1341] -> 6.03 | 3.21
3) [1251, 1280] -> 2.37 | 3.62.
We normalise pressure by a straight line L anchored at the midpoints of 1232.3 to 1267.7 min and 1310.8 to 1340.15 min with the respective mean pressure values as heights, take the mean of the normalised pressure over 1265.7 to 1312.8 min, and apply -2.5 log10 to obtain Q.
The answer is 0.47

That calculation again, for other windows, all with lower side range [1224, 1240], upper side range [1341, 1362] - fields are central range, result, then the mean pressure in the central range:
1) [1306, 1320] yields 0.394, 2.65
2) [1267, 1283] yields 0.246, 3.13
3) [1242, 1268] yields 0.025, 3.89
